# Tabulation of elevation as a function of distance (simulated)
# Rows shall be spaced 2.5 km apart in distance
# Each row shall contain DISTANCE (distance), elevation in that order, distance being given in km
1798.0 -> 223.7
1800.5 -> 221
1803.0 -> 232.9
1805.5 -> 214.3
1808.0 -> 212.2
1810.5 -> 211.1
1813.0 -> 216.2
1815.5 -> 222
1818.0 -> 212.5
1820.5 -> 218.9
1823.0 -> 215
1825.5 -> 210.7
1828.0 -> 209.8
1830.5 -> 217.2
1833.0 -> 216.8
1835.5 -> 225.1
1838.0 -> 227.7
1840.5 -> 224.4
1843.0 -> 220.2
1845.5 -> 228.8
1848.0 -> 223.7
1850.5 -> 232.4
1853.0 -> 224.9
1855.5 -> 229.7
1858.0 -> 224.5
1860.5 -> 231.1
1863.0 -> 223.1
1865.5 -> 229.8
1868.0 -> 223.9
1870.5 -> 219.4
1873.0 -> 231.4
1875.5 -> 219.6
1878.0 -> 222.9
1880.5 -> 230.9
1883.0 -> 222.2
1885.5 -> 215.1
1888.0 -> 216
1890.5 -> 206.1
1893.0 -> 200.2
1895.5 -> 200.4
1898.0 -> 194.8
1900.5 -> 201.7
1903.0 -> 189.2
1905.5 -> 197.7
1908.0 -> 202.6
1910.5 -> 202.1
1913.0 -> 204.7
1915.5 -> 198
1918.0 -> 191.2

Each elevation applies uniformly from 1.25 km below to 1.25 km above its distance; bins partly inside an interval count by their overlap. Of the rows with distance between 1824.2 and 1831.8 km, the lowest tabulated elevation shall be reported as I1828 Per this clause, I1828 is 209.8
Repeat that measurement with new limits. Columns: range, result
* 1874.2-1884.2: 219.6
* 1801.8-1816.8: 211.1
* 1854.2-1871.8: 219.4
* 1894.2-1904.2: 189.2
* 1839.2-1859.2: 220.2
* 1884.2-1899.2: 194.8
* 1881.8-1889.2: 215.1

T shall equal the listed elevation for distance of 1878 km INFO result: 222.9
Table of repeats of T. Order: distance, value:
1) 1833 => 216.8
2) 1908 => 202.6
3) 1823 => 215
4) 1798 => 223.7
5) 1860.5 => 231.1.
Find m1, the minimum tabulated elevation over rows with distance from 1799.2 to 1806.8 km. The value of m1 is 214.3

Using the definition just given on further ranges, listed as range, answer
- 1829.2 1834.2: 216.8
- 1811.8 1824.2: 212.5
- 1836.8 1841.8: 224.4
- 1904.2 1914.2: 197.7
